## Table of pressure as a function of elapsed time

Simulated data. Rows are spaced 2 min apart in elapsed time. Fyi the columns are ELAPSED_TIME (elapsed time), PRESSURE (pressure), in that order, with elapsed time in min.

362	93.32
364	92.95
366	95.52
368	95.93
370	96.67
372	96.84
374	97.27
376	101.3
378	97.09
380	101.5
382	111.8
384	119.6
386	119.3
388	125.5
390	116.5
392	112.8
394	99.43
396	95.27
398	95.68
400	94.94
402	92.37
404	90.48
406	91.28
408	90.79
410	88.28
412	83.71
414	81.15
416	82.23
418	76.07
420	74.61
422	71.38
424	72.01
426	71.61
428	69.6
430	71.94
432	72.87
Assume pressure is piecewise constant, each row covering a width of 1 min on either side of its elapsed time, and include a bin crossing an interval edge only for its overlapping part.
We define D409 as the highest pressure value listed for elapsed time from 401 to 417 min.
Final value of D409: 92.37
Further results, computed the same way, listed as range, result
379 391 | 125.5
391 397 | 112.8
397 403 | 95.68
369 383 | 111.8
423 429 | 72.01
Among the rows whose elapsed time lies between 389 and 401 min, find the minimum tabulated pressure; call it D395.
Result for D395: 94.94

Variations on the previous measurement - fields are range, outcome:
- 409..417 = 81.15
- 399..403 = 92.37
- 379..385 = 101.5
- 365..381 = 95.52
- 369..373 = 96.67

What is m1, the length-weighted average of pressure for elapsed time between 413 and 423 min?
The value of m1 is 77.1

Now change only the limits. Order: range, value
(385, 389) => 122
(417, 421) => 75.3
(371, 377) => 98.5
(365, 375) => 96.4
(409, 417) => 83.8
